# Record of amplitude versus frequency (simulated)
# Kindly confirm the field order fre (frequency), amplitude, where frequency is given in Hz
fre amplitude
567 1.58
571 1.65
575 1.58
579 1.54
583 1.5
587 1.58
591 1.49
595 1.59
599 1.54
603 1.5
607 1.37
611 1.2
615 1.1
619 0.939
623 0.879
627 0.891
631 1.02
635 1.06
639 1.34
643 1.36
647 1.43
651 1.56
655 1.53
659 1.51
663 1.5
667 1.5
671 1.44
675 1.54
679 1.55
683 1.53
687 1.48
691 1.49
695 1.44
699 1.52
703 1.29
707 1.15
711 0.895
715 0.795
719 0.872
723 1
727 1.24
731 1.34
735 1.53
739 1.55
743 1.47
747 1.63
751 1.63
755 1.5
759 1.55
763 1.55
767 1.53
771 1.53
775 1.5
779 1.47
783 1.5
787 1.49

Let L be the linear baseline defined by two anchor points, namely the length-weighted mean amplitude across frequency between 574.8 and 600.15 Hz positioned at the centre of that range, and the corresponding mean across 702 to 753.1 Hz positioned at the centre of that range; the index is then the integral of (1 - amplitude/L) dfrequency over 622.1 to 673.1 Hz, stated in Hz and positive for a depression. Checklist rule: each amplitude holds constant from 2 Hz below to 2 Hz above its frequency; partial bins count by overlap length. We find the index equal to 3.53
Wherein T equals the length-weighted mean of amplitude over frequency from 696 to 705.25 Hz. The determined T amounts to 1.4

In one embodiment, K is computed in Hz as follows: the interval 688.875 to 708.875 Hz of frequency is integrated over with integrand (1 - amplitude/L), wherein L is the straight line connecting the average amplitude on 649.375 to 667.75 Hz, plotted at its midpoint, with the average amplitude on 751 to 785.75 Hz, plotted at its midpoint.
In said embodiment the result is 1.9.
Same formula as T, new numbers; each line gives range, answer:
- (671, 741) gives 1.31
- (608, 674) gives 1.27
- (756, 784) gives 1.52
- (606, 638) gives 1.06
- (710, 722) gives 0.863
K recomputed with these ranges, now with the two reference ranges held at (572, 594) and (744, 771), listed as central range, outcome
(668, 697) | 1.1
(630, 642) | 3.0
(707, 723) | 6.6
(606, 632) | 8.4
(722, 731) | 2.2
